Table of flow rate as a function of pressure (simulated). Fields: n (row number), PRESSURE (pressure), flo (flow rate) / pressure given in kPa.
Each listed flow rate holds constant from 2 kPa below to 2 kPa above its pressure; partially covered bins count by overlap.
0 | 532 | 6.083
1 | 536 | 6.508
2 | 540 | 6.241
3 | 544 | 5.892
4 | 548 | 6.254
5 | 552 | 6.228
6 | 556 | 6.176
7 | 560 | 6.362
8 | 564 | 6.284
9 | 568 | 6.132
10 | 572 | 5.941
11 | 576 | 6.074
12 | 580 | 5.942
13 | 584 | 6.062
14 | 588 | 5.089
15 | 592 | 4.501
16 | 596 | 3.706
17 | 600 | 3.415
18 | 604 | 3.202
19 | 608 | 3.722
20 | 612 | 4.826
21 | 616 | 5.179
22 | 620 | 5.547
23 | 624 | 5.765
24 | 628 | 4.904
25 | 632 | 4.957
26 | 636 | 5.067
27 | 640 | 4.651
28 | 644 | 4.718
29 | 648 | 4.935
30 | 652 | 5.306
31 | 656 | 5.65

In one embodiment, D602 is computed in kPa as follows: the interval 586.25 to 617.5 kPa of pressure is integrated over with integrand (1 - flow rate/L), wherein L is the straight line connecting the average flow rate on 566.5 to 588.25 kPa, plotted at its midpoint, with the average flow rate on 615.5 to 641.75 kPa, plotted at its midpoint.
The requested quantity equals 7.7 kPa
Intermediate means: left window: 5.93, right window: 5.16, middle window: 4.18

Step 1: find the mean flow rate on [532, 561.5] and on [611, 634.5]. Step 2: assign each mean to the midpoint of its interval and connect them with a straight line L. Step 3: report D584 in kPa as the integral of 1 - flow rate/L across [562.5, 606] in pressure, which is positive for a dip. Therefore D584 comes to 4.9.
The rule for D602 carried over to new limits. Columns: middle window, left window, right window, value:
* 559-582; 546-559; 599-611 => -3.5 kPa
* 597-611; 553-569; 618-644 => 5.0 kPa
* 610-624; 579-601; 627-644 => -1.2 kPa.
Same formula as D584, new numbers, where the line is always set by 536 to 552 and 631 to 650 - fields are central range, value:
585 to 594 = 1.0 kPa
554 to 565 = -0.6 kPa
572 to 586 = -0.7 kPa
